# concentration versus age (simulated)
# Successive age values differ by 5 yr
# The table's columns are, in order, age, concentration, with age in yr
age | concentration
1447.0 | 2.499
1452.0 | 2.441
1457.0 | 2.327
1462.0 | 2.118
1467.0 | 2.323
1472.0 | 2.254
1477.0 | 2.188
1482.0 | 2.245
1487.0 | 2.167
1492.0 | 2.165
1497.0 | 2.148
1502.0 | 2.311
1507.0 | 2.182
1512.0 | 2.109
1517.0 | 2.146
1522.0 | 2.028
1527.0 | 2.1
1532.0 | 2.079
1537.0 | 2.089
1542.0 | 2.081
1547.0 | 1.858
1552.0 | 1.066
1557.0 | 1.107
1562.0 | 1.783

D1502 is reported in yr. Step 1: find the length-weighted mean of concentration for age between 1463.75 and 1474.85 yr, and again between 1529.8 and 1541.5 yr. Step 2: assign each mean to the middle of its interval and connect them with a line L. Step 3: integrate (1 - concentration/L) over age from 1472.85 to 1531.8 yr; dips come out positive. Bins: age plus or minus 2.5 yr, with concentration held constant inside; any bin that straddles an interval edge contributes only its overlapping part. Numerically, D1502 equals 0.5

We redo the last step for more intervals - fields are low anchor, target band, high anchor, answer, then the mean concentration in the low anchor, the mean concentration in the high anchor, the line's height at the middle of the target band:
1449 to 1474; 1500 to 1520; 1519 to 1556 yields -1.52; 2.3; 1.87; 2.03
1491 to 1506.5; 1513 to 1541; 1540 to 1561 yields -3.90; 2.21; 1.53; 1.84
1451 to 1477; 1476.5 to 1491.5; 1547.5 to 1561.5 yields -1.02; 2.27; 1.3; 2.06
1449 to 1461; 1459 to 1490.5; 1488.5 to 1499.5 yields 0.54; 2.36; 2.16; 2.26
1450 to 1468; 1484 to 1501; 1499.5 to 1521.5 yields 0.30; 2.3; 2.17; 2.22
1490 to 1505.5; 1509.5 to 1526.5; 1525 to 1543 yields 0.36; 2.21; 2.09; 2.14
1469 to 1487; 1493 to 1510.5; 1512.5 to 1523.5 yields -0.45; 2.22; 2.1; 2.15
